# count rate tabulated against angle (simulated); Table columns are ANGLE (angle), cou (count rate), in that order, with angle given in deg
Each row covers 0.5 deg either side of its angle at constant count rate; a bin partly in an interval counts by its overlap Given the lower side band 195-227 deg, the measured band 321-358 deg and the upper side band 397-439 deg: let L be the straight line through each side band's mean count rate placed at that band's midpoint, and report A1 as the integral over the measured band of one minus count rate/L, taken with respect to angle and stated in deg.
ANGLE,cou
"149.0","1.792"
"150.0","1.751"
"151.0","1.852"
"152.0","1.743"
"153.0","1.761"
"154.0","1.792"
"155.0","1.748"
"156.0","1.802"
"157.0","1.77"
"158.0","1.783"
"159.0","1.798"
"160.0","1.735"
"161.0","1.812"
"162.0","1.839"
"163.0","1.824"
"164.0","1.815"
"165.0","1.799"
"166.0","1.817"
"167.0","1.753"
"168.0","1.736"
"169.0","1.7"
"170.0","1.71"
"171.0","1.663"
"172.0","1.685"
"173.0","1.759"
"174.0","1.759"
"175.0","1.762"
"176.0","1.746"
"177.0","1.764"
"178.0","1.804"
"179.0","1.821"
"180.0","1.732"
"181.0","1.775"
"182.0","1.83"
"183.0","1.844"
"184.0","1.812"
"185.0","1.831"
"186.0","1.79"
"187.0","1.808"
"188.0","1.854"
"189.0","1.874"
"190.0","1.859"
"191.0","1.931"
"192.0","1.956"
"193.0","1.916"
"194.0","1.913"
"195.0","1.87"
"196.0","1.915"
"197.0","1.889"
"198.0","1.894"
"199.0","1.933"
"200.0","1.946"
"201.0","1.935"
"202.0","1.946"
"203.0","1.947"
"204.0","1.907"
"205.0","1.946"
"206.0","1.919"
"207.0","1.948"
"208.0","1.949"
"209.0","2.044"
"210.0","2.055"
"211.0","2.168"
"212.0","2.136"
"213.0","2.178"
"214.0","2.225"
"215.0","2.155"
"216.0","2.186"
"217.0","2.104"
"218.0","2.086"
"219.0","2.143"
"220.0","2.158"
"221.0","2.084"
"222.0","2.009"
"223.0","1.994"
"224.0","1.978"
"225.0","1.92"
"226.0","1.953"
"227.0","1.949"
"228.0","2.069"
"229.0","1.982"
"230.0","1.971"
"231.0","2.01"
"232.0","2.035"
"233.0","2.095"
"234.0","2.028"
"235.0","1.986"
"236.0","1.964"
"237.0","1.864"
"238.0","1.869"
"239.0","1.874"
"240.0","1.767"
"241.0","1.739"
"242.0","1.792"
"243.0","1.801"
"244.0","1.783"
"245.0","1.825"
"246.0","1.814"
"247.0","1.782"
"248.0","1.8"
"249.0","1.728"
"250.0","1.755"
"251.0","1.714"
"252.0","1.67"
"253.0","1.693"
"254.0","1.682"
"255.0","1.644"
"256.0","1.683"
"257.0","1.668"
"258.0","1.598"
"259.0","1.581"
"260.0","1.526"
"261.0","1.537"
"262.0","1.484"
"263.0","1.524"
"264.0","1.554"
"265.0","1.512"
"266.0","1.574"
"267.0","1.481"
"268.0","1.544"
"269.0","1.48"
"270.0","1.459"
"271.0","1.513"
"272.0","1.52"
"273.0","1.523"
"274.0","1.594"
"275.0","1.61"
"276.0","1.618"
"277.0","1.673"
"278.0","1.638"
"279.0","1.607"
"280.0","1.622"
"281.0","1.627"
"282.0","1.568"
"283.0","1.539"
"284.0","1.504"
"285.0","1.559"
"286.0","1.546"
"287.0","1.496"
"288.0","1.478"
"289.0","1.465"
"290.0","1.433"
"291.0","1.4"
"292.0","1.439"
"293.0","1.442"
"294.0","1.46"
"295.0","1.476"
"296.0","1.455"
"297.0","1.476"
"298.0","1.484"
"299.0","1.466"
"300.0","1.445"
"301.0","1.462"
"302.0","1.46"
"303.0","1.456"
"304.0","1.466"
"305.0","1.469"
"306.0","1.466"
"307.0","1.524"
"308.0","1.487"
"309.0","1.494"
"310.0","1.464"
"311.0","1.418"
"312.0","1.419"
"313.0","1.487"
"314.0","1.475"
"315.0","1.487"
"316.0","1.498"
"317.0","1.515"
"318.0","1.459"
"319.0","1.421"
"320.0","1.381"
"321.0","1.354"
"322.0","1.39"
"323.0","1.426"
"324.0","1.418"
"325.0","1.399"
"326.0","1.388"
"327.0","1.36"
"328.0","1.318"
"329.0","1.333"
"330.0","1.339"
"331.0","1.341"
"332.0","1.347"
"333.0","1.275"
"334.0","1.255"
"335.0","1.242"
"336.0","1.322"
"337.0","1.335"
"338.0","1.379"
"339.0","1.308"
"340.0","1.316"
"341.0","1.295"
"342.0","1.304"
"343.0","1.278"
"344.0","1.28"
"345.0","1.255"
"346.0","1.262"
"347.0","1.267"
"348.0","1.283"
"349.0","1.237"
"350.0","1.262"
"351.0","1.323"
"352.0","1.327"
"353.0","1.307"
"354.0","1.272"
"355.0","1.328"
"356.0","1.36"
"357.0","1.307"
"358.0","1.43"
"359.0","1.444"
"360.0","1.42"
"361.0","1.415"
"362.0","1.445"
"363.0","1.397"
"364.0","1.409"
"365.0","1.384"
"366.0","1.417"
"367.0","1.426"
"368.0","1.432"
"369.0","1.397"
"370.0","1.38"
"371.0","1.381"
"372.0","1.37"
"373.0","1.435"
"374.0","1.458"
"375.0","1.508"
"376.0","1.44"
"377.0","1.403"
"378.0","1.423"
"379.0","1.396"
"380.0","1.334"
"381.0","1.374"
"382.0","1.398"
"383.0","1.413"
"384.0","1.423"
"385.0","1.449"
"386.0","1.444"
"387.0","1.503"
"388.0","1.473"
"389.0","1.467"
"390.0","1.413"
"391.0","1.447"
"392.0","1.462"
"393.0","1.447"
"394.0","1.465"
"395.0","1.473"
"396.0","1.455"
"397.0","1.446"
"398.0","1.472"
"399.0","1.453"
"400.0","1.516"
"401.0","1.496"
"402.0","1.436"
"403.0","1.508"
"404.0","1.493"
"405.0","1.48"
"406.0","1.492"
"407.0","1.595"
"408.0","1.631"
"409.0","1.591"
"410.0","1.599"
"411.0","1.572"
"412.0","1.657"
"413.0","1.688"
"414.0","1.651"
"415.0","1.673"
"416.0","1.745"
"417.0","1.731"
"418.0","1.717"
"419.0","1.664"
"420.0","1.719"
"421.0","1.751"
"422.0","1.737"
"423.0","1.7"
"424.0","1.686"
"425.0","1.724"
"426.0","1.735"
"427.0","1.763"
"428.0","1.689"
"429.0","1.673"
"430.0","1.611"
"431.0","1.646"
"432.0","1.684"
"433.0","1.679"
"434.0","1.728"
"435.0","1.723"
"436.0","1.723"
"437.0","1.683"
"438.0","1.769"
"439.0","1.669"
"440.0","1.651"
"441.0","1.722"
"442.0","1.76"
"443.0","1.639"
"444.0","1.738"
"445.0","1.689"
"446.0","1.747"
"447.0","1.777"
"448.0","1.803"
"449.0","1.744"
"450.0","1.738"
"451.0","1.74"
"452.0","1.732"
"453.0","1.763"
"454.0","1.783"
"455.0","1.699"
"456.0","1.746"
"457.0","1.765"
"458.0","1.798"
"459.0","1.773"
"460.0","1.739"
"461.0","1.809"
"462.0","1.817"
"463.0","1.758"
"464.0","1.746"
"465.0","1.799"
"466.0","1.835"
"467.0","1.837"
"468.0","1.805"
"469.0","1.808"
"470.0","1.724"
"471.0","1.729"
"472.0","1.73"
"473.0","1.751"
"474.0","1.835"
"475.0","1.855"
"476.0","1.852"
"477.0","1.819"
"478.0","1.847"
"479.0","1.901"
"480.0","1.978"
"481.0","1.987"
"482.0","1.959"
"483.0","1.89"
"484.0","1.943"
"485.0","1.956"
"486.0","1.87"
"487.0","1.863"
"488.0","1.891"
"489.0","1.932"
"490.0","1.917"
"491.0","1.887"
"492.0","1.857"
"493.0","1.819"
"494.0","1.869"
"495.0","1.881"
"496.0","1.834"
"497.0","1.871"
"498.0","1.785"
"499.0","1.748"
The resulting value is 9.6 deg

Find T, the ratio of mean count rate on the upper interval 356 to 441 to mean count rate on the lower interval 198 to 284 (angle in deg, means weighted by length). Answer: 0.85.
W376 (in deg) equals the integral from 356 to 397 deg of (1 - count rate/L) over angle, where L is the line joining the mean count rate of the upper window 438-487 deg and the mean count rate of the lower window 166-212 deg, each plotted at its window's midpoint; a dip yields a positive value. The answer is 8.8 deg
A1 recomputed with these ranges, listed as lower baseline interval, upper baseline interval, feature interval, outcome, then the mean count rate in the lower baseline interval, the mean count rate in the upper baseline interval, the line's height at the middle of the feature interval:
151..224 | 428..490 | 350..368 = 4.40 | 1.89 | 1.78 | 1.82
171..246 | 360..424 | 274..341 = 9.83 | 1.93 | 1.5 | 1.7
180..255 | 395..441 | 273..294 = 3.30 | 1.92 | 1.63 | 1.83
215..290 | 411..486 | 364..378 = 2.68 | 1.75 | 1.76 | 1.75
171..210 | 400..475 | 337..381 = 9.87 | 1.86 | 1.7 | 1.75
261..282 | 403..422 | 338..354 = 3.10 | 1.56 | 1.64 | 1.6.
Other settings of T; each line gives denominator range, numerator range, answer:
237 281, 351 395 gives 0.85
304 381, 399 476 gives 1.23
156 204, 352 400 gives 0.78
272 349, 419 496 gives 1.24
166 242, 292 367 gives 0.72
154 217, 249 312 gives 0.82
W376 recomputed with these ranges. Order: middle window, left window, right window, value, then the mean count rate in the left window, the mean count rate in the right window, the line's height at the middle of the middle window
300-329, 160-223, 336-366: 0.5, 1.9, 1.33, 1.46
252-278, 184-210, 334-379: 1.5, 1.91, 1.36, 1.67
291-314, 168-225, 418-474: 4.7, 1.92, 1.74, 1.84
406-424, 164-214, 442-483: 1.4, 1.87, 1.79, 1.8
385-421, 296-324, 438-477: 2.3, 1.46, 1.76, 1.65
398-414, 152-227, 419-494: 2.2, 1.89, 1.78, 1.8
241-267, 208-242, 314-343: 2.4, 2.02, 1.36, 1.84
